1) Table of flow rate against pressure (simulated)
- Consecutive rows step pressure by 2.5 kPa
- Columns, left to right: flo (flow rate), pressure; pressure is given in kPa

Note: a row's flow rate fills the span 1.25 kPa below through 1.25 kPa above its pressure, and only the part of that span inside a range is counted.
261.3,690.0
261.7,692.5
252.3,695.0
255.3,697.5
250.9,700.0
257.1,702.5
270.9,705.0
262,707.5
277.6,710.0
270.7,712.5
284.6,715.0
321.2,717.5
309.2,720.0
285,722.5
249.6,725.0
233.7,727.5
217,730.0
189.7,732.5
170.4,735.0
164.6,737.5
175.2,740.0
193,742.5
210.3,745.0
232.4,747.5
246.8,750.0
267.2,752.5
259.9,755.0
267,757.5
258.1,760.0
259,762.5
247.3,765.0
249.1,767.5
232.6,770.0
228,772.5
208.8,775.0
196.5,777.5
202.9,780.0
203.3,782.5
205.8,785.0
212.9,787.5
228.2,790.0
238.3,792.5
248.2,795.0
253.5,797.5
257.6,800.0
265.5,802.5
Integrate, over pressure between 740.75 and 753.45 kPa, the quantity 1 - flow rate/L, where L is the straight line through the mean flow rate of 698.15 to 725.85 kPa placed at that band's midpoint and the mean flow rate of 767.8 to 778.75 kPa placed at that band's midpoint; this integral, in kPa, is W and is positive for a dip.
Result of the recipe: 0.8 kPa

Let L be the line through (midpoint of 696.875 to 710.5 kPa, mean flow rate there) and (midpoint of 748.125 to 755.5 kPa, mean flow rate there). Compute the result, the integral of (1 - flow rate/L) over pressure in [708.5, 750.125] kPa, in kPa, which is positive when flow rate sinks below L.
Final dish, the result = 3.5 kPa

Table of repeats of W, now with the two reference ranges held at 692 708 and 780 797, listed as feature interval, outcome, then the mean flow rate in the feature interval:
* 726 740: 2.9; 194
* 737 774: 0.3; 234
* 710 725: -2.3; 289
